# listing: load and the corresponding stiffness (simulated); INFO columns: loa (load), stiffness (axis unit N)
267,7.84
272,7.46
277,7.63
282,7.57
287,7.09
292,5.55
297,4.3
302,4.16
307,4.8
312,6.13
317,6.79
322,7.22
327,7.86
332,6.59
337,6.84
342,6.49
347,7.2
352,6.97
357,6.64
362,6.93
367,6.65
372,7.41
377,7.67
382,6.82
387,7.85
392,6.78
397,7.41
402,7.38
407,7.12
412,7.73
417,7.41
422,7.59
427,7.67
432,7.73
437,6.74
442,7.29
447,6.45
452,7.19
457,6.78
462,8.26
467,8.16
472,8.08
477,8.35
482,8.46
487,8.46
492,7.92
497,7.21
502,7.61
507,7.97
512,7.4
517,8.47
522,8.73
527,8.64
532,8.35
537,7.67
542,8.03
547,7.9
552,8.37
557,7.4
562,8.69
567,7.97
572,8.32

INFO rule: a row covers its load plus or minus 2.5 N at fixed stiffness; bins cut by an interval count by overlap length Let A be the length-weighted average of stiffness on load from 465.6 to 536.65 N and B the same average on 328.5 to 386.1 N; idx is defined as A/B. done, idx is 1.16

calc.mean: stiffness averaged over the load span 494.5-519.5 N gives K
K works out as 7.73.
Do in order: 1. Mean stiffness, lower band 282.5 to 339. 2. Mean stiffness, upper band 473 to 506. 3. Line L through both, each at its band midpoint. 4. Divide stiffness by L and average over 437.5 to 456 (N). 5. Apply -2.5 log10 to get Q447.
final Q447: 0.09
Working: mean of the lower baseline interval 6.17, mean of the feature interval 6.94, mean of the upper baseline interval 8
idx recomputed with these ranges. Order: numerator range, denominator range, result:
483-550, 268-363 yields 1.23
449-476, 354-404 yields 1.08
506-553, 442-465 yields 1.13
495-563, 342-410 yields 1.13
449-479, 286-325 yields 1.36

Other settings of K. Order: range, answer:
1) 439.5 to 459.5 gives 6.93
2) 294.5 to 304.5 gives 4.23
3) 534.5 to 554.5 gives 7.99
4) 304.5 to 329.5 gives 6.56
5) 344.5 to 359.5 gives 6.94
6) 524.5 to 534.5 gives 8.5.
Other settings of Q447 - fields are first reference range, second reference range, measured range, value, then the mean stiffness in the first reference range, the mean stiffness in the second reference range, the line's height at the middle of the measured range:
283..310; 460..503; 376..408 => -0.084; 5.33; 8.07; 6.74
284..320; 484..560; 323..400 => -0.136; 5.6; 8.02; 6.25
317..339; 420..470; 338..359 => 0.049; 7.1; 7.39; 7.15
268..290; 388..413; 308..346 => 0.091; 7.42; 7.29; 7.37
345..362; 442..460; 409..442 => -0.082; 6.93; 6.91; 6.92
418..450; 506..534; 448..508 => -0.008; 7.25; 8.27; 7.77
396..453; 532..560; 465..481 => -0.091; 7.31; 7.93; 7.56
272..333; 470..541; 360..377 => -0.028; 6.35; 8.09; 6.92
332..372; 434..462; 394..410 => -0.055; 6.84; 7.03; 6.94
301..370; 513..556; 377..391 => -0.055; 6.58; 8.21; 6.97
